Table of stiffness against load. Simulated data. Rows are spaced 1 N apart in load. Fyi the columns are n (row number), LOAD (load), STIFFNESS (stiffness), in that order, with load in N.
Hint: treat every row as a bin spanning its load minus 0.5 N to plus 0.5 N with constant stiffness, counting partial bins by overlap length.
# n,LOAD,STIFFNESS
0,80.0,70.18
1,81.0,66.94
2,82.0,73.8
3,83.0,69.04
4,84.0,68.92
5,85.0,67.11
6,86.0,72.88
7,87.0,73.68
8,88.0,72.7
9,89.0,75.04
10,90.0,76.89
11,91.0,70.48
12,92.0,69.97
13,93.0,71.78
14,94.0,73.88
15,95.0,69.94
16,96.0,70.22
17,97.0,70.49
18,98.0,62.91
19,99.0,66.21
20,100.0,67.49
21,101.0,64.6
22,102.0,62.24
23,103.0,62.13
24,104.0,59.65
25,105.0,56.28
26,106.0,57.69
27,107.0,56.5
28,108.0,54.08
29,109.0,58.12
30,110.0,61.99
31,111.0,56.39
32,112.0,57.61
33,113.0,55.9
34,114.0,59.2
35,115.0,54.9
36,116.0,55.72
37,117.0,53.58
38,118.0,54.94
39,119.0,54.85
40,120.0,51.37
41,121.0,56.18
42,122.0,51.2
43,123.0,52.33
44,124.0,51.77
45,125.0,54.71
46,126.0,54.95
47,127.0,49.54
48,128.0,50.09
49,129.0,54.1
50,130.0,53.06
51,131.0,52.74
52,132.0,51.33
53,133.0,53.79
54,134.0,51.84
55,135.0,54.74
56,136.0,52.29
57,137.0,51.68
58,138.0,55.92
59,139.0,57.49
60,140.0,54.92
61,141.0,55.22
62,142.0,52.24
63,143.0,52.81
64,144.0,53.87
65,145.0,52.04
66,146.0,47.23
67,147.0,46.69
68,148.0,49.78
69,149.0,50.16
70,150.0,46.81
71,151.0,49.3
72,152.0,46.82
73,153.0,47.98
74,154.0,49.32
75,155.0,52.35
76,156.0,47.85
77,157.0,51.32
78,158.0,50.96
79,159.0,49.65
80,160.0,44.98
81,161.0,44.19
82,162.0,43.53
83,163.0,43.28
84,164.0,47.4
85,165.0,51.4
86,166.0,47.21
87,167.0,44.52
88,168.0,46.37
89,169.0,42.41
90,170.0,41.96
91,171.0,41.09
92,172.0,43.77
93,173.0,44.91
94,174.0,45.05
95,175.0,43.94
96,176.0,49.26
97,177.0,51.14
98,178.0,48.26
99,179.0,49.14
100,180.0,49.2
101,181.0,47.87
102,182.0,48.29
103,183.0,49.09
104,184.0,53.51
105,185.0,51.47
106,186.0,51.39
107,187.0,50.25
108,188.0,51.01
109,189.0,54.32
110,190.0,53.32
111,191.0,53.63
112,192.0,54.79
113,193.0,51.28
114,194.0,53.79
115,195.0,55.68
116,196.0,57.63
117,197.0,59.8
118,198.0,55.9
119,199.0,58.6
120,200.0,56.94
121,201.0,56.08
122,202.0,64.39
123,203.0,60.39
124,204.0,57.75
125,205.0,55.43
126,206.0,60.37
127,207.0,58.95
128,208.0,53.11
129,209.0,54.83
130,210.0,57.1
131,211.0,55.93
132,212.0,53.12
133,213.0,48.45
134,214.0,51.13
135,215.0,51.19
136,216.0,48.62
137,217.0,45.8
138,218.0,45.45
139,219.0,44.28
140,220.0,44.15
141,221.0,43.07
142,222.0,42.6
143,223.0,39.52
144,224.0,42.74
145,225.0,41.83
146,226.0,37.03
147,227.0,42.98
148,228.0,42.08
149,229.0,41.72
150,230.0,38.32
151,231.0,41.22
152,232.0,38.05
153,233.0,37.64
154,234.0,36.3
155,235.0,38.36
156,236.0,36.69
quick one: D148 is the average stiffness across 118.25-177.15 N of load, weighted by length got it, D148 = 49.8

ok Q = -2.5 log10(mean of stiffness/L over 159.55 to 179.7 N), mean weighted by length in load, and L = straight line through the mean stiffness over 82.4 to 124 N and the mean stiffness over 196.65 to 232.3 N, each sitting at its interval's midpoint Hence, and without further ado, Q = 0.20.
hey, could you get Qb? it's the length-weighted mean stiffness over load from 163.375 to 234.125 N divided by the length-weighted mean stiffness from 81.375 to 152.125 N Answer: 0.84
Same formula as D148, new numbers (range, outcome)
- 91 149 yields 57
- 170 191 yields 48.8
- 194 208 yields 58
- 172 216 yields 53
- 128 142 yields 53.6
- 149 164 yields 47.8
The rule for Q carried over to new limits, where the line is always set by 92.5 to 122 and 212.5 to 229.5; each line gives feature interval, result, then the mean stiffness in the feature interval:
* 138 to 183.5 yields 0.10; 48.4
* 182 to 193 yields -0.07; 52.1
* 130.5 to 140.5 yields 0.05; 53.7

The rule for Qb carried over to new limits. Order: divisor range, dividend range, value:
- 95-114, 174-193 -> 0.82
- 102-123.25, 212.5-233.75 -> 0.76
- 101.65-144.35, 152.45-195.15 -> 0.89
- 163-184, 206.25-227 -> 1.03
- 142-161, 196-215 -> 1.14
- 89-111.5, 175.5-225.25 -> 0.80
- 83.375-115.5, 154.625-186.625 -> 0.73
